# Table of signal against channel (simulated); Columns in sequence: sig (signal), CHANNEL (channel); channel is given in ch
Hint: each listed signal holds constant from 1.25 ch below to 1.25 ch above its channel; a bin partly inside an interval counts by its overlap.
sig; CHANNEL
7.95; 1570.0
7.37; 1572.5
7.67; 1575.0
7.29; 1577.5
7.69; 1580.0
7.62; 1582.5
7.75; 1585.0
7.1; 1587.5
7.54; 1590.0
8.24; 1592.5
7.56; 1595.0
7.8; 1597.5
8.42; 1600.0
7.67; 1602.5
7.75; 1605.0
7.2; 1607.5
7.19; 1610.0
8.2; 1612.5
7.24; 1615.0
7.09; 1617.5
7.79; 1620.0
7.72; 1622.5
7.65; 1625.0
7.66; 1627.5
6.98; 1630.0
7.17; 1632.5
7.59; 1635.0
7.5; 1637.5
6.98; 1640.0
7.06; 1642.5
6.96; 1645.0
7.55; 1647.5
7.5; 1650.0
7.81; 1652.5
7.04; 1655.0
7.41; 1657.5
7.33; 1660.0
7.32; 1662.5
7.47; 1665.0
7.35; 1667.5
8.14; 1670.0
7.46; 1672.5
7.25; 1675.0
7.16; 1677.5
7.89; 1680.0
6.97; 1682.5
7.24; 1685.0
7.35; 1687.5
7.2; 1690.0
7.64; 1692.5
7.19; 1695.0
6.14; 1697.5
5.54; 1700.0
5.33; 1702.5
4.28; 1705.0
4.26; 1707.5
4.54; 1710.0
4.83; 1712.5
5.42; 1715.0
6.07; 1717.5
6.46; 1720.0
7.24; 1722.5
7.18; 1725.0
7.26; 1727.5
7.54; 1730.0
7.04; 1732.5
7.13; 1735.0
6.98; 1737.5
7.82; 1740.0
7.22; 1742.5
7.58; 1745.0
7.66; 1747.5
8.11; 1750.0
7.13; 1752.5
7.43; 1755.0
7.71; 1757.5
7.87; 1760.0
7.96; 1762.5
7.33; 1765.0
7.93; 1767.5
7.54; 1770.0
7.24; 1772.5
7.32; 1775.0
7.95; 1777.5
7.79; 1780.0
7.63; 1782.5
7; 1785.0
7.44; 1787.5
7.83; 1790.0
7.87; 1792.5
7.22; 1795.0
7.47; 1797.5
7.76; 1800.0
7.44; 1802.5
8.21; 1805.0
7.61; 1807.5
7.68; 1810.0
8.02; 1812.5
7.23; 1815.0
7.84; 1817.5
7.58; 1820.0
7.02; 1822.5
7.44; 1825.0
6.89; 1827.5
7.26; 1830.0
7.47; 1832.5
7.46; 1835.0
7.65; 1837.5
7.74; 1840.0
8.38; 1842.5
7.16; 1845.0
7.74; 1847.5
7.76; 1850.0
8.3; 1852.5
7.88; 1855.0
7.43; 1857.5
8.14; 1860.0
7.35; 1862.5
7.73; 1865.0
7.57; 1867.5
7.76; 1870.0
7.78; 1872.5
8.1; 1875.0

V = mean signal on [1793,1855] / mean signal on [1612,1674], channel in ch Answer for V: 1.0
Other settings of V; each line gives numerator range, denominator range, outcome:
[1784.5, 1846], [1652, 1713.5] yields 1.12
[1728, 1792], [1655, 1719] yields 1.14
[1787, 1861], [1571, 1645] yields 1.01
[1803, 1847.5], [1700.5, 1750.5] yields 1.17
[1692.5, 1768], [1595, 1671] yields 0.90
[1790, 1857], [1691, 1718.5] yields 1.37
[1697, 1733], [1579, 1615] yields 0.77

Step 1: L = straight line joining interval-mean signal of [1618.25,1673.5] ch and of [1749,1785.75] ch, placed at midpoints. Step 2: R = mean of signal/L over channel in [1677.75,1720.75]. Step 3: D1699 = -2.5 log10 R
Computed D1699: 0.21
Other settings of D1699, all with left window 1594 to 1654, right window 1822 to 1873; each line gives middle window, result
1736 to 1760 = 0.01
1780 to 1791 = 0.01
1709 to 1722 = 0.33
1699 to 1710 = 0.49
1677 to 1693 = 0.03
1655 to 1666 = 0.03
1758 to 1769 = -0.03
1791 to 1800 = 0.00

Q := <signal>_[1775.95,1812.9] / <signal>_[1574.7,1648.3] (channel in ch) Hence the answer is 1.0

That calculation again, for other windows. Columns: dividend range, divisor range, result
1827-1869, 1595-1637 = 1.01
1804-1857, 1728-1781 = 1.01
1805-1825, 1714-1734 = 1.12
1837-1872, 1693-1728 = 1.33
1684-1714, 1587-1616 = 0.77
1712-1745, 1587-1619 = 0.90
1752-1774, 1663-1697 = 1.03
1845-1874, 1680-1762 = 1.15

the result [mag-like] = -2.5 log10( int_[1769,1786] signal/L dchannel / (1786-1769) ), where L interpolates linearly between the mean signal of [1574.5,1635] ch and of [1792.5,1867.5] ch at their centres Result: 0.02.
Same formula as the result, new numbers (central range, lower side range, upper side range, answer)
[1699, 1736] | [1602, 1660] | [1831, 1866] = 0.25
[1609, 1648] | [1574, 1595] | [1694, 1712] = -0.10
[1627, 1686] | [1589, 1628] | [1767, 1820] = 0.04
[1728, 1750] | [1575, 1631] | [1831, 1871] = 0.04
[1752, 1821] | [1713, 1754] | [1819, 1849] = -0.05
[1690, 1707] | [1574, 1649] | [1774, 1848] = 0.24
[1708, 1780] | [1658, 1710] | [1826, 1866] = 0.00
